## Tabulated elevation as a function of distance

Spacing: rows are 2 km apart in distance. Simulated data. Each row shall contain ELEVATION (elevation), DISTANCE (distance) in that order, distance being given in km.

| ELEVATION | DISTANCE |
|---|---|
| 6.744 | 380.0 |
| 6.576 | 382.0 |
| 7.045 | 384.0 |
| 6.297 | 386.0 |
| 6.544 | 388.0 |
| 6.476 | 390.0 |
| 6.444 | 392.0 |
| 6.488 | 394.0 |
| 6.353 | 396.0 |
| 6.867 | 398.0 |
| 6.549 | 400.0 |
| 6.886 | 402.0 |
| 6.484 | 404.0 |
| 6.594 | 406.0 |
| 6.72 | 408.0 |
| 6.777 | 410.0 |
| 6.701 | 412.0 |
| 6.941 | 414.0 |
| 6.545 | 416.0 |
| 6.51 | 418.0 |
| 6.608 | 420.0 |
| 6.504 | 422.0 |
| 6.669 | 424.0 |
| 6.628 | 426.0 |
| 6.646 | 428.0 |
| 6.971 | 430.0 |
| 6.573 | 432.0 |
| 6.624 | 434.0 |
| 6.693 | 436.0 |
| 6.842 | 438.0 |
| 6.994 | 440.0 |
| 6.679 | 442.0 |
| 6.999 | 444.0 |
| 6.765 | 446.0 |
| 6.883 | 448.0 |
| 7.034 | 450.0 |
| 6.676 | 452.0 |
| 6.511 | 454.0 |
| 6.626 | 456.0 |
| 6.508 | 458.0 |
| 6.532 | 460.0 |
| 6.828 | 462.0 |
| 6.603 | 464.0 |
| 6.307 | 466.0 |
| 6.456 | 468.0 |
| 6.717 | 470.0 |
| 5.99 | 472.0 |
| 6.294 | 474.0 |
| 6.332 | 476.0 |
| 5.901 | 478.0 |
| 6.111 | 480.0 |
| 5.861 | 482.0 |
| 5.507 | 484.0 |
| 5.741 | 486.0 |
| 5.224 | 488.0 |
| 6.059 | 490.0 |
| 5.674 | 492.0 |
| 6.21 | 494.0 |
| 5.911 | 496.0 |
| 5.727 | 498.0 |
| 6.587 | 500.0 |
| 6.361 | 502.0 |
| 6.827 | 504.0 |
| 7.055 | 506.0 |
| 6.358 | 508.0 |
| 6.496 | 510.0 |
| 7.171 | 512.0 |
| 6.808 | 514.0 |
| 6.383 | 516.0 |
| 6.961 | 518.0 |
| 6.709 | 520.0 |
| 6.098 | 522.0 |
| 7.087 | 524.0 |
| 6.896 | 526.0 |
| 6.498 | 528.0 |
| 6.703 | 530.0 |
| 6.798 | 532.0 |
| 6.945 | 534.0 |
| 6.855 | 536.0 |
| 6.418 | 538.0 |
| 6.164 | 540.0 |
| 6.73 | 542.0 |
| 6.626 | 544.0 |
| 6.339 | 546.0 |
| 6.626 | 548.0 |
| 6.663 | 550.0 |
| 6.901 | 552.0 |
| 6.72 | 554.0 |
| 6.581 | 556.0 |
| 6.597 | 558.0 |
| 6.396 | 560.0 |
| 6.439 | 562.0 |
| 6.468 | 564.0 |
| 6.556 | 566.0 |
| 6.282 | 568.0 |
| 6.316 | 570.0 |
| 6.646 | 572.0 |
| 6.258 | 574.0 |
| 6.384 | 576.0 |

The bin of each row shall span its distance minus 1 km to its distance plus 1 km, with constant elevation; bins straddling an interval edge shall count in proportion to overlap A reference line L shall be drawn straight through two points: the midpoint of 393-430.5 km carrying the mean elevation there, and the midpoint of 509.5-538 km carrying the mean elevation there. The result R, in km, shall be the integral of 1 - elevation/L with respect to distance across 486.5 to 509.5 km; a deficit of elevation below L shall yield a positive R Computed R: 1.8 km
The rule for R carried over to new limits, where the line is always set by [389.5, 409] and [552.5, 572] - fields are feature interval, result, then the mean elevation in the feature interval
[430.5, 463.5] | -0.87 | 6.74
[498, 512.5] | -0.17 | 6.61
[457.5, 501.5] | 2.75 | 6.14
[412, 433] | -0.27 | 6.66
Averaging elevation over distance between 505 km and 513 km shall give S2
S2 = 6.77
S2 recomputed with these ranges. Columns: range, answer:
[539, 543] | 6.45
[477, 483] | 5.96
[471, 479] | 6.13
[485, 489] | 5.48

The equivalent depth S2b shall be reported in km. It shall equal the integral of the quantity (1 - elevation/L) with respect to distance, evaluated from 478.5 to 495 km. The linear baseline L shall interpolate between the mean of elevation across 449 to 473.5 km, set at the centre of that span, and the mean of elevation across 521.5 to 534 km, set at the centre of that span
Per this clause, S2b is 2.05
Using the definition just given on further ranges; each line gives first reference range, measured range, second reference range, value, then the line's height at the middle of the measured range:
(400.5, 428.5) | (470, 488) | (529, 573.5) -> 1.8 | 6.62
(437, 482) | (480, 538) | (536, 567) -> 1.3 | 6.56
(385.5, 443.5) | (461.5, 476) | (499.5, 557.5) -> 0.5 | 6.66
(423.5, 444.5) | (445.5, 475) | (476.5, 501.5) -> -1.1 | 6.34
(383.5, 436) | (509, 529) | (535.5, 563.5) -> -0.4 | 6.58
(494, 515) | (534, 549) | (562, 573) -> -0.2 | 6.48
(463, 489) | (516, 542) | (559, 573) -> -1.5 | 6.29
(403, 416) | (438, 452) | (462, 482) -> -0.9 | 6.47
